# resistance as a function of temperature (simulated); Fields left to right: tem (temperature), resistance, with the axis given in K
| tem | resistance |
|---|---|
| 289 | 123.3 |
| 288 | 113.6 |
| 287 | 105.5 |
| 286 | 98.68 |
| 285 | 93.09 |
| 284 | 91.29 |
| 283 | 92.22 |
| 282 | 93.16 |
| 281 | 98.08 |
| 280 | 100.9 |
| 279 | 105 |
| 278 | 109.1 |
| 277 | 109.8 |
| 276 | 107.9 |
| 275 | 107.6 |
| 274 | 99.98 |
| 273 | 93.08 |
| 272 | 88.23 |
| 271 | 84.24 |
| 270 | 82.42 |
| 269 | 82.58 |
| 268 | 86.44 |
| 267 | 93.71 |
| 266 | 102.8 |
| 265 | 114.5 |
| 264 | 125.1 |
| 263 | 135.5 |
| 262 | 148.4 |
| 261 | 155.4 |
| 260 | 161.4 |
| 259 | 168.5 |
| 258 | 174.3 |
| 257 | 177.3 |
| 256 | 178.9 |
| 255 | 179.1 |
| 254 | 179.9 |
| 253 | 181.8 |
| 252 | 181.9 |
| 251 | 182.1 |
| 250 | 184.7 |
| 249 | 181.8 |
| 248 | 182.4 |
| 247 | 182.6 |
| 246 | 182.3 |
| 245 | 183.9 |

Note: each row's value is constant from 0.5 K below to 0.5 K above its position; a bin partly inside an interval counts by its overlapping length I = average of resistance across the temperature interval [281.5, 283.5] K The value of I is 92.7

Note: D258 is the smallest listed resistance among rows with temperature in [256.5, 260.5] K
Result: 161.4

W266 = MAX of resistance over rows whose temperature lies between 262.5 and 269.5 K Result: 135.5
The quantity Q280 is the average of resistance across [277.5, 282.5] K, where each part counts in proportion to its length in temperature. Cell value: 101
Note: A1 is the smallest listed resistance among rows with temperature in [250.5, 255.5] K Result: 179.1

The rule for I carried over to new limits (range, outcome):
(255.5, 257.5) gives 178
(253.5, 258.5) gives 178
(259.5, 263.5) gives 150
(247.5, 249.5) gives 182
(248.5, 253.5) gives 182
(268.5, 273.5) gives 86.1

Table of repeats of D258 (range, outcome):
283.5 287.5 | 91.29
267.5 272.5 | 82.42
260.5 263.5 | 135.5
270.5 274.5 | 84.24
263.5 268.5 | 86.44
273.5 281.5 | 98.08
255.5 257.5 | 177.3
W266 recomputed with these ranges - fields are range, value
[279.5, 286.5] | 100.9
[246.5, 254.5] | 184.7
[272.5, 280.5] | 109.8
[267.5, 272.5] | 88.23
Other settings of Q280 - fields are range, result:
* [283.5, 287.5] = 97.1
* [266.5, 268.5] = 90.1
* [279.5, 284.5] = 95.1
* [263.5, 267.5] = 109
